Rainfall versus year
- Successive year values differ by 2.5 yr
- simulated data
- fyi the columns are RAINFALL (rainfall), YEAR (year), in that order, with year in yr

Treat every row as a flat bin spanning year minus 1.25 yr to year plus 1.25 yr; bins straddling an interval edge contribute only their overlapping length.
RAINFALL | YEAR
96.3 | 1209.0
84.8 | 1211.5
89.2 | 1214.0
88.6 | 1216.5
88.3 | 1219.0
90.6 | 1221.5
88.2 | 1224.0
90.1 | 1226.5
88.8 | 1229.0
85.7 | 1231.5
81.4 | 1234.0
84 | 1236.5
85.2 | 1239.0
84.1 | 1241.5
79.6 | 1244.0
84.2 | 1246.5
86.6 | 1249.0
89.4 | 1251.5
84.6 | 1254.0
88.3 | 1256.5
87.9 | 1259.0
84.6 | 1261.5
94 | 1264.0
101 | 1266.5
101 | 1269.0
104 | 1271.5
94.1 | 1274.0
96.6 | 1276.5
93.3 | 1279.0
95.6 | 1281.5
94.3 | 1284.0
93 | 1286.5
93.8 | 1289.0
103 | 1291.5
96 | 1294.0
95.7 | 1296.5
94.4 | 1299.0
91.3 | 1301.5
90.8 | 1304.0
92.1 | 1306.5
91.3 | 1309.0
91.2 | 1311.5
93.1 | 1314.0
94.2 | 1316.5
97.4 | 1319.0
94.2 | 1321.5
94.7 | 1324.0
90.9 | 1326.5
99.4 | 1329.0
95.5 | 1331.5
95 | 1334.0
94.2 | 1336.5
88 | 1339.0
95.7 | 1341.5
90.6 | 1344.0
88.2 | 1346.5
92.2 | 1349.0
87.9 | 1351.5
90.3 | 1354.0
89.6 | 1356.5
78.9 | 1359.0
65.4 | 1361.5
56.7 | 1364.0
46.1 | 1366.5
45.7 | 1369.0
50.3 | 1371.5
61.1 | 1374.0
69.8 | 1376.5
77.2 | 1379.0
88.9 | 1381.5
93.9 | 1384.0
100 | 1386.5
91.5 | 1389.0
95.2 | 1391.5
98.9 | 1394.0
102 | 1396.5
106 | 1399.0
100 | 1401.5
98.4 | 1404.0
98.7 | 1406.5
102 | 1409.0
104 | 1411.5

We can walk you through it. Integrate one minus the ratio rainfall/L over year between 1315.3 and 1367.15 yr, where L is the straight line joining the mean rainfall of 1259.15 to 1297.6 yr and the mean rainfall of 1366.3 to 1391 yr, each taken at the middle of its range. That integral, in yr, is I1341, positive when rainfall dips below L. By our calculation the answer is -3.0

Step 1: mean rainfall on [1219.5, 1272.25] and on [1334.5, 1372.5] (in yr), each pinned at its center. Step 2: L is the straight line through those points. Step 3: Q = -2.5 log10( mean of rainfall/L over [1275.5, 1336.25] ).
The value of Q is -0.15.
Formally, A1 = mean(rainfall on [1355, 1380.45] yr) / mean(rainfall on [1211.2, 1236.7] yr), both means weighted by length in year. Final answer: 0.7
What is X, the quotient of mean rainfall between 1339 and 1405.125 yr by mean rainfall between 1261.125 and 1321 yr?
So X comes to 0.9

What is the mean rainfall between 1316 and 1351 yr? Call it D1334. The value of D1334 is 93.5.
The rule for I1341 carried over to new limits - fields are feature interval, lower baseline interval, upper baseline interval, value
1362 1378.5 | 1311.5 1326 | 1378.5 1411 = 6.8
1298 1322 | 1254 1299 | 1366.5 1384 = -2.3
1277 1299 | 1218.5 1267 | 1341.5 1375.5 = -3.7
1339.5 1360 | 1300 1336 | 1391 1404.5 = 1.5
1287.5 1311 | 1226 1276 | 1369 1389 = -2.8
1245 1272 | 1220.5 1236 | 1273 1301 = 0.2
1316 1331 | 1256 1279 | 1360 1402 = -1.4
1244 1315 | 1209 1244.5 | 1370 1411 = -4.1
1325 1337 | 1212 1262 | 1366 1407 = -1.4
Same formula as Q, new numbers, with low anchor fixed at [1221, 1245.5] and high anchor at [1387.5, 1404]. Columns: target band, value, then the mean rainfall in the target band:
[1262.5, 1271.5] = -0.12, 99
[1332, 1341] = 0.01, 92.9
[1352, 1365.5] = 0.25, 76.3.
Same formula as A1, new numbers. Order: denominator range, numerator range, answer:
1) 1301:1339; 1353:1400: 0.85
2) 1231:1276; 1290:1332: 1.06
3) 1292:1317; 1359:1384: 0.69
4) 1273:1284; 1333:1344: 0.98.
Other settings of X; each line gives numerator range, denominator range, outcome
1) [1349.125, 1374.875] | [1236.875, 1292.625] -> 0.75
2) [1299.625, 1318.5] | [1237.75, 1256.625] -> 1.08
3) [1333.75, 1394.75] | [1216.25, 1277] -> 0.91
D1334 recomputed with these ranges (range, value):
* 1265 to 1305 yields 96.1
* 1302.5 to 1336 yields 93.8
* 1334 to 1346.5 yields 92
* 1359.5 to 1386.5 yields 67.5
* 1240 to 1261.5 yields 85.5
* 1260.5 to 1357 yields 94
